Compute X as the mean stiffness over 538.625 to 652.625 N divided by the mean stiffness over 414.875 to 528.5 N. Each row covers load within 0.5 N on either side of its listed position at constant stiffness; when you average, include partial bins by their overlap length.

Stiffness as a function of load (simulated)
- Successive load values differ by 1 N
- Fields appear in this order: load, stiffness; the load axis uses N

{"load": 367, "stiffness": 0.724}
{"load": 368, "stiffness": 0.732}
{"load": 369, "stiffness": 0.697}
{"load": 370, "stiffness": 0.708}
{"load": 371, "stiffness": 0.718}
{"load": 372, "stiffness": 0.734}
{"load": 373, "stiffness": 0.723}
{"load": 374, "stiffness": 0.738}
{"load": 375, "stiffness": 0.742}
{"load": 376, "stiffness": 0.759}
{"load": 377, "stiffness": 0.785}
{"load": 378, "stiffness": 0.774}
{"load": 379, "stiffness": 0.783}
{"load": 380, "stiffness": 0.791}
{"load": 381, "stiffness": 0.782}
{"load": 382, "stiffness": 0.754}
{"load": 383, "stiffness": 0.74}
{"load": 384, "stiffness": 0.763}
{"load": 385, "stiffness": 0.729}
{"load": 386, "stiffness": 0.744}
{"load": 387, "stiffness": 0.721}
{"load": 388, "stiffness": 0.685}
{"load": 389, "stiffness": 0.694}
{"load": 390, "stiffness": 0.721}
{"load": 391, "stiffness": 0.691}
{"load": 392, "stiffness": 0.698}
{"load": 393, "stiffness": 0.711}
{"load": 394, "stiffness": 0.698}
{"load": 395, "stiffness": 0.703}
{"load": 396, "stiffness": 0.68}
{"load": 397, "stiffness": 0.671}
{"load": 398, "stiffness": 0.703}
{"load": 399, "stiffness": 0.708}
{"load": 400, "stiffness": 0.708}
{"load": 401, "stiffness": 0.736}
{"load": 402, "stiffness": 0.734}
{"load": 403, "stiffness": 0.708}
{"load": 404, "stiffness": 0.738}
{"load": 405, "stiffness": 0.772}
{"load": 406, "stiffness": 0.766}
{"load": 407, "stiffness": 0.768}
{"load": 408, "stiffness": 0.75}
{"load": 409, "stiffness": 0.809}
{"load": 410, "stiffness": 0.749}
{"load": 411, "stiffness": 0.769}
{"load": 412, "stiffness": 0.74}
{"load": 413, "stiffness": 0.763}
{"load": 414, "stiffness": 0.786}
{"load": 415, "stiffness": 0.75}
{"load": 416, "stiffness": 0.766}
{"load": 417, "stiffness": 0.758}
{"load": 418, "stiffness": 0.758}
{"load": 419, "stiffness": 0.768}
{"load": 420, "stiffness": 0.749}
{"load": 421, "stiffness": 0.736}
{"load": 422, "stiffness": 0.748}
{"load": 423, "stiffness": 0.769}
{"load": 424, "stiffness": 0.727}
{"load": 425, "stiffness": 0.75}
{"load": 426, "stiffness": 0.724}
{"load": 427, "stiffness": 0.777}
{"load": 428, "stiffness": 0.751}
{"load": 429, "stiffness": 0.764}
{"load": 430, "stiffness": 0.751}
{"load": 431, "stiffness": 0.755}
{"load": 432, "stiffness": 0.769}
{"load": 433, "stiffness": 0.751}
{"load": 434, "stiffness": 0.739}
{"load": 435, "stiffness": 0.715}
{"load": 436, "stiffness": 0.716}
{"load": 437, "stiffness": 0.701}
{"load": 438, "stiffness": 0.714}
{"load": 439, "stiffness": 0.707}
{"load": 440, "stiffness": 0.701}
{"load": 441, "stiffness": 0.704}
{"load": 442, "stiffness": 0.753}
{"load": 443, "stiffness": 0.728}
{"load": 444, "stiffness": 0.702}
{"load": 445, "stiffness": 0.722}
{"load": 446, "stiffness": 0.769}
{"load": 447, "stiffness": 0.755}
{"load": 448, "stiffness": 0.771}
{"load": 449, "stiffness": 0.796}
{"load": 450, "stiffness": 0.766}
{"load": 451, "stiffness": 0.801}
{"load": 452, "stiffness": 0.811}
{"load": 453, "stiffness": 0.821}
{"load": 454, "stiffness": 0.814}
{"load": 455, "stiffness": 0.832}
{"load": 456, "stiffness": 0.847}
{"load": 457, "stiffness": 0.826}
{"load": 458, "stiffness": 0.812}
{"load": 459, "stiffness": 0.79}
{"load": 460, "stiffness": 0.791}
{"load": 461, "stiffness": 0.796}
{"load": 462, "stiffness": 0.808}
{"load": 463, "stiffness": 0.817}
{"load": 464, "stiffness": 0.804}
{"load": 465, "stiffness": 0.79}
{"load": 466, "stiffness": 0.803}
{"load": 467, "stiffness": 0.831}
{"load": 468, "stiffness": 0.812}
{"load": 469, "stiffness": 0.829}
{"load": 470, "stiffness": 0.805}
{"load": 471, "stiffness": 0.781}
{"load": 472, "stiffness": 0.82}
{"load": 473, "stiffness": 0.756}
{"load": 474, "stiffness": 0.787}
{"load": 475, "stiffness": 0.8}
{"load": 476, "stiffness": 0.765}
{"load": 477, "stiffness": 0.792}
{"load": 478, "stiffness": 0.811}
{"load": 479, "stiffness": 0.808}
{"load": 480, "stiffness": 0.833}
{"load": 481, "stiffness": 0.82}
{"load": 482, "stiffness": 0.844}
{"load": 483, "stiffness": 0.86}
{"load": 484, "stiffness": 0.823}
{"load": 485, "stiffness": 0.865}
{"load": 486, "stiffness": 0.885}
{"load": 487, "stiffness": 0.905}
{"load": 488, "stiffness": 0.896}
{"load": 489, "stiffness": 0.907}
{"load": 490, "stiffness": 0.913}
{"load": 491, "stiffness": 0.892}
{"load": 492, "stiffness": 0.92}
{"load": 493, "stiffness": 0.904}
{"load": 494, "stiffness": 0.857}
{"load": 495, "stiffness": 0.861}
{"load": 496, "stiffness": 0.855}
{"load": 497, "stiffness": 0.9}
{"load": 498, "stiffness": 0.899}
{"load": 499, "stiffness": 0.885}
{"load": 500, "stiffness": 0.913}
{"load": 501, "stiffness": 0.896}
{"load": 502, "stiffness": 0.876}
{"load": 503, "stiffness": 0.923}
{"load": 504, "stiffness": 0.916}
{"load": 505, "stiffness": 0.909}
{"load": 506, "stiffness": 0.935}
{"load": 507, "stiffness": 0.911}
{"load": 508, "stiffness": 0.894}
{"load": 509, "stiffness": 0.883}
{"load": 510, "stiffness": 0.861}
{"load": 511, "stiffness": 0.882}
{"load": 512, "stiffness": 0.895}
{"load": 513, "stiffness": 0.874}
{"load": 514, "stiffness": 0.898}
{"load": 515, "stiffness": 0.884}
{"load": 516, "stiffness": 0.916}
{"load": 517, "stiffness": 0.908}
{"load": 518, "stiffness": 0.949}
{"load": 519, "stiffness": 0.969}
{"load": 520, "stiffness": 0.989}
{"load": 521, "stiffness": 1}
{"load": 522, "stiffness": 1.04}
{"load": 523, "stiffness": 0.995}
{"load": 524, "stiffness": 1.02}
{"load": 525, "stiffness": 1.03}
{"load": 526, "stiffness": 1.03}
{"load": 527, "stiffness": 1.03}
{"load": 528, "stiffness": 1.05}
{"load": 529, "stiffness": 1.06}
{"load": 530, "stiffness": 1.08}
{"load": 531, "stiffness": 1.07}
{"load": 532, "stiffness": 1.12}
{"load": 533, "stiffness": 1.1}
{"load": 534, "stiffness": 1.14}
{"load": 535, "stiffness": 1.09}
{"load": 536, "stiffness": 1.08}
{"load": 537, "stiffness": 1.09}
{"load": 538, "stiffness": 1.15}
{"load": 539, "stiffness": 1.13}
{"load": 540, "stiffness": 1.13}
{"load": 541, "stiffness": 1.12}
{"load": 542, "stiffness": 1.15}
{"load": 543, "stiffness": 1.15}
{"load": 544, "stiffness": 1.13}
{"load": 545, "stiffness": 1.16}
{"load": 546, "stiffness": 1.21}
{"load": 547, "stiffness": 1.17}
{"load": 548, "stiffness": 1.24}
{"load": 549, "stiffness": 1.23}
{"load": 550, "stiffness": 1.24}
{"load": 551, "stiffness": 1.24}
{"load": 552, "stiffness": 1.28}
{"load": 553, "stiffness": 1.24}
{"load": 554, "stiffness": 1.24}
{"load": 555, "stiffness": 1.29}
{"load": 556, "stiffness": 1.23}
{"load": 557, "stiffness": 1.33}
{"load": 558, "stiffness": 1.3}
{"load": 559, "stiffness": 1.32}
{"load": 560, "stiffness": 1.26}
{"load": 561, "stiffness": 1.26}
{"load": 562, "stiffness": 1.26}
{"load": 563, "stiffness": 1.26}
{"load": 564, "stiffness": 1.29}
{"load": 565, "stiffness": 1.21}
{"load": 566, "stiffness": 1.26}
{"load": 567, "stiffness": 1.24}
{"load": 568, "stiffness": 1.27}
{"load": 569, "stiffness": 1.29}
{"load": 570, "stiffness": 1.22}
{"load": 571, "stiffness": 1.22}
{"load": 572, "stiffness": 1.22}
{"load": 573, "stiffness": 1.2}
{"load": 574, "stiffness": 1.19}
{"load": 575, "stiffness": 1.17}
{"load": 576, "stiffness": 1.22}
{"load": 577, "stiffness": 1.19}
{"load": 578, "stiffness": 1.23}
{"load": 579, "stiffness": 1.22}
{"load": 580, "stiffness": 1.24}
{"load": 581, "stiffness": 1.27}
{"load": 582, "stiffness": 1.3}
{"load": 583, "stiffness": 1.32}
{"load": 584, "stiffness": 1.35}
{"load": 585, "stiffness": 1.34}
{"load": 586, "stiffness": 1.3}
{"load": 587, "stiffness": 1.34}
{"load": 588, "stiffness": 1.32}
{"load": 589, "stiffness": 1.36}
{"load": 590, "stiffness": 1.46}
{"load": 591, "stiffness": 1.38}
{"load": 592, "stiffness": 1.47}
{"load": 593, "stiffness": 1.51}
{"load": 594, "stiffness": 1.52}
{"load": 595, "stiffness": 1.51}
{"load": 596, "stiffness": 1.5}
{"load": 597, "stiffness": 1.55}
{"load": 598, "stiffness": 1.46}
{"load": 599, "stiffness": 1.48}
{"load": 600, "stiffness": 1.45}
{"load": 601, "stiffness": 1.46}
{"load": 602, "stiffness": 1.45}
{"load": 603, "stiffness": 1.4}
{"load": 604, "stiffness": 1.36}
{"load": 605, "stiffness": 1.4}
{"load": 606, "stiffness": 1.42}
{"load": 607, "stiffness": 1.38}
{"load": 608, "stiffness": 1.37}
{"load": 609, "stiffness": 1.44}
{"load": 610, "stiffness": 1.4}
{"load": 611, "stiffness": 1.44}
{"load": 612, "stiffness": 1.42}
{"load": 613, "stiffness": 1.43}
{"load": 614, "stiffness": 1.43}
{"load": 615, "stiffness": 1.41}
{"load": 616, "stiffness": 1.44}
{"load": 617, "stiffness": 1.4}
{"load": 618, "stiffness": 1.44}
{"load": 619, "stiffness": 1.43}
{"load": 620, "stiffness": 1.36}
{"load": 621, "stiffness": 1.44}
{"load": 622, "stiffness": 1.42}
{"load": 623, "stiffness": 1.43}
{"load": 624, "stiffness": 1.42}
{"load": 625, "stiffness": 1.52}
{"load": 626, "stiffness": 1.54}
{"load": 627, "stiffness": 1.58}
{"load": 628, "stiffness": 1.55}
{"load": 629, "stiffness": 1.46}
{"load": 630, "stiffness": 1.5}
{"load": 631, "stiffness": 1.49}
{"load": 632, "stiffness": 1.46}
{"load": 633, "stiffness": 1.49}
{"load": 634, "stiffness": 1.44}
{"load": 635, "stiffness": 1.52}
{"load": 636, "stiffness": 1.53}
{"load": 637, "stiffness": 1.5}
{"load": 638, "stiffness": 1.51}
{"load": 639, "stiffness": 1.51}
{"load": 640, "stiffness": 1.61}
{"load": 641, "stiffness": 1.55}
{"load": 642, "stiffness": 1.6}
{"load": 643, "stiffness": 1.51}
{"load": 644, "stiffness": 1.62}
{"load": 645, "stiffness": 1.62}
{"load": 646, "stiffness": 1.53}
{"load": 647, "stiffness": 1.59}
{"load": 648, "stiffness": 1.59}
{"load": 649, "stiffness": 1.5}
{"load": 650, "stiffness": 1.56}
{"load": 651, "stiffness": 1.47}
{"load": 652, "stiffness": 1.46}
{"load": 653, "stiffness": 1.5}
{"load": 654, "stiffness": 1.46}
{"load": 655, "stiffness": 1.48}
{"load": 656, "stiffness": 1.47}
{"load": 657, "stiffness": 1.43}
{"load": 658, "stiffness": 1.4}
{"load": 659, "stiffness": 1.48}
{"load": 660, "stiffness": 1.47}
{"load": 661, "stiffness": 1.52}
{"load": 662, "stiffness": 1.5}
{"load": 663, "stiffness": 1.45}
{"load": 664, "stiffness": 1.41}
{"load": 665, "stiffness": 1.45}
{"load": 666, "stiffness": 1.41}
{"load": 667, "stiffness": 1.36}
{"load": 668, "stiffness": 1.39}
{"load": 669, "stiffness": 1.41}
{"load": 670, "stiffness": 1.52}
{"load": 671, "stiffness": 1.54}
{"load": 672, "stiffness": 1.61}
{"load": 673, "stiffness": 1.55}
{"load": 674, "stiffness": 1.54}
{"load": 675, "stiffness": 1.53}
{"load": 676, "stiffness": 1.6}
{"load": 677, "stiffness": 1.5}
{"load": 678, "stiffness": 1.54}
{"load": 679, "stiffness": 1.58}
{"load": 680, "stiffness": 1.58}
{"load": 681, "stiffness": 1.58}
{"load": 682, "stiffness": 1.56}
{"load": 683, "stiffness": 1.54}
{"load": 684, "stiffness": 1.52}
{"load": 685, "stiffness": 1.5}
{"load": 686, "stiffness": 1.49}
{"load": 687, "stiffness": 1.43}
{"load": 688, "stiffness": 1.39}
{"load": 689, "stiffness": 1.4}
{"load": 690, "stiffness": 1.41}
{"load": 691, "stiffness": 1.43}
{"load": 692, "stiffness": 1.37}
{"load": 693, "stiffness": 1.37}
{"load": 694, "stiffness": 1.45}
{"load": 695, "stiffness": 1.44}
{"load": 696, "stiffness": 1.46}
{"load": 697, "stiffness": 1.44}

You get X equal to 1.65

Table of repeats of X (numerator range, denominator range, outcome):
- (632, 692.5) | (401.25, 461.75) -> 1.97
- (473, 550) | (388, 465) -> 1.29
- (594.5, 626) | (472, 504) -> 1.67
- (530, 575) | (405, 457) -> 1.59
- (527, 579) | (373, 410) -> 1.63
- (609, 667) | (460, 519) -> 1.72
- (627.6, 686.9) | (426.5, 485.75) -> 1.93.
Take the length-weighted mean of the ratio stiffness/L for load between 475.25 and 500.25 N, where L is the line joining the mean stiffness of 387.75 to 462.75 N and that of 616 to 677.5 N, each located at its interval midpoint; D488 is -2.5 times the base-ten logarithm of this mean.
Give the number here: 0.115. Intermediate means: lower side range 0.75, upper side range 1.49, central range 0.863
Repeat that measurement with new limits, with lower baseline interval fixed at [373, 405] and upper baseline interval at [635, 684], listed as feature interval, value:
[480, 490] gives 0.16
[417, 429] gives 0.10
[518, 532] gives 0.10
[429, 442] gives 0.18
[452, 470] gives 0.16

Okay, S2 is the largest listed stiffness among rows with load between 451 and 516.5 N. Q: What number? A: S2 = 0.935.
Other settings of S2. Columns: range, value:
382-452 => 0.811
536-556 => 1.29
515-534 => 1.14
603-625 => 1.52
